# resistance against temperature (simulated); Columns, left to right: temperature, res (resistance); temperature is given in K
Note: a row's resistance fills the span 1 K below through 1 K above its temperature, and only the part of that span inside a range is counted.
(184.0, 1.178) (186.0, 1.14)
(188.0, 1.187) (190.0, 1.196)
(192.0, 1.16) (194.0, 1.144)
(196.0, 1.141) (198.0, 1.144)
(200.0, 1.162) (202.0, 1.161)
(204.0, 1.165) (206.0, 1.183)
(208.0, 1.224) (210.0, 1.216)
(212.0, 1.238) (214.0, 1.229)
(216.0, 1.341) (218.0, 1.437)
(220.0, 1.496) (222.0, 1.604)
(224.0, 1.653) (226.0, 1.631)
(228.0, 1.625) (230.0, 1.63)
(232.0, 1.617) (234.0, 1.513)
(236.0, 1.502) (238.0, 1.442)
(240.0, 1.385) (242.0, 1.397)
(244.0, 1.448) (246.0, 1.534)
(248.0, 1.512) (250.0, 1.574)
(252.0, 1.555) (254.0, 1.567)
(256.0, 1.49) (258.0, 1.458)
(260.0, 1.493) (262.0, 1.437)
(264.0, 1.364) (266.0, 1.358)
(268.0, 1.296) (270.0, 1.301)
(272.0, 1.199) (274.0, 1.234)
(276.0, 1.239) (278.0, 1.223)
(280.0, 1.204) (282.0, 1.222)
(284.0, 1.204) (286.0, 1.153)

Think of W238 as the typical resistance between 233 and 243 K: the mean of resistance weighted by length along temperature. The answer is 1.45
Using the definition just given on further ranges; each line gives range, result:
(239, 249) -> 1.46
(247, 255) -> 1.55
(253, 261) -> 1.5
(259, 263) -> 1.47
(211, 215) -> 1.23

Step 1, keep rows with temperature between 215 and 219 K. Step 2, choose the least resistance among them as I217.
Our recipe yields 1.341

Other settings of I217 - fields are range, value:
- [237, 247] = 1.385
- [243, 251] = 1.448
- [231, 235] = 1.513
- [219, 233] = 1.496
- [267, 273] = 1.199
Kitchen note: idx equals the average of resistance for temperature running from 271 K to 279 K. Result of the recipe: 1.22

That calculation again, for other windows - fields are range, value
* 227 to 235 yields 1.6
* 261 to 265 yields 1.4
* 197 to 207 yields 1.16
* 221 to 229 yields 1.63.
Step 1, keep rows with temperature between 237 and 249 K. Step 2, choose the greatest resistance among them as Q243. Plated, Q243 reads 1.534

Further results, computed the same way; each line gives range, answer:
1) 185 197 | 1.196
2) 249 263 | 1.574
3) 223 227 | 1.653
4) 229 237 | 1.63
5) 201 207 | 1.183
